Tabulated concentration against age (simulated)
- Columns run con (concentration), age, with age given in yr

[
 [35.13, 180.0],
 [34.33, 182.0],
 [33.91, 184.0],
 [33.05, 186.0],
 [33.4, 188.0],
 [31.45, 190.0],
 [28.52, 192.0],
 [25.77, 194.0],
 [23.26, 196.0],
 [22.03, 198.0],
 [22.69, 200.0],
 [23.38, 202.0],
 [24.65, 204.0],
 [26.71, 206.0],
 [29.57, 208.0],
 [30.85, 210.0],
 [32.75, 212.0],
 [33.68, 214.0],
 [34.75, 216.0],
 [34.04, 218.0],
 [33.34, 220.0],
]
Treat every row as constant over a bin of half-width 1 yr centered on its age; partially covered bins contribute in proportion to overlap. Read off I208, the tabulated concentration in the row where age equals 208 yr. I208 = 29.57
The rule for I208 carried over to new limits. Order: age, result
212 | 32.75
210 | 30.85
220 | 33.34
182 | 34.33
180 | 35.13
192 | 28.52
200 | 22.69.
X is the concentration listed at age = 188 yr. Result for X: 33.4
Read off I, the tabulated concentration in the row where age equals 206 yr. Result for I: 26.71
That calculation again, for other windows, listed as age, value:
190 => 31.45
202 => 23.38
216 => 34.75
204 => 24.65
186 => 33.05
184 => 33.91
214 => 33.68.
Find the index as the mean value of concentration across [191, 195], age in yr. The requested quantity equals 27.1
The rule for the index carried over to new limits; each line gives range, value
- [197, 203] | 22.7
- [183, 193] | 32.1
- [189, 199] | 26.2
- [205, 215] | 30.7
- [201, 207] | 24.9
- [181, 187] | 33.8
